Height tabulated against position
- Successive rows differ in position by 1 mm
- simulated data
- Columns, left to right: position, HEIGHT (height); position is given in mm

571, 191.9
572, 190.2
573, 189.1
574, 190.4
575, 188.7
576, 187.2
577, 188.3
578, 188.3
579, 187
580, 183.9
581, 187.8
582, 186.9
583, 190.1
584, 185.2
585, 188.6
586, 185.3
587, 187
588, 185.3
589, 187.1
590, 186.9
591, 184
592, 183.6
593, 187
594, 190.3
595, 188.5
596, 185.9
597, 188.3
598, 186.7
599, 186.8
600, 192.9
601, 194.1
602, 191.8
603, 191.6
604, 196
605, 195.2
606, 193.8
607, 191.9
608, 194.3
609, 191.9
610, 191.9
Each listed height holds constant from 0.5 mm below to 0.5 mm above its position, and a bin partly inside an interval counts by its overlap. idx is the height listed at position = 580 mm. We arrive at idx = 183.9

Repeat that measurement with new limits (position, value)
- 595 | 188.5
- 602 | 191.8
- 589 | 187.1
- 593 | 187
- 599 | 186.8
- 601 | 194.1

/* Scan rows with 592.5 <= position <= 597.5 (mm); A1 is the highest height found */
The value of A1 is 190.3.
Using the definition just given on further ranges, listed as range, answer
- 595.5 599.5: 188.3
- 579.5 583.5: 190.1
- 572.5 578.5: 190.4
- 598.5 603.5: 194.1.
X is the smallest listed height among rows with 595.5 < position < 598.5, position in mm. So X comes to 185.9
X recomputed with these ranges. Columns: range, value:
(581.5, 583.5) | 186.9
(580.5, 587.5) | 185.2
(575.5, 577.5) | 187.2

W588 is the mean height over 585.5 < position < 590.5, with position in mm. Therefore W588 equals 186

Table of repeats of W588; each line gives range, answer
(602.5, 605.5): 194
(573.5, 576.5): 189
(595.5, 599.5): 187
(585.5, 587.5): 186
